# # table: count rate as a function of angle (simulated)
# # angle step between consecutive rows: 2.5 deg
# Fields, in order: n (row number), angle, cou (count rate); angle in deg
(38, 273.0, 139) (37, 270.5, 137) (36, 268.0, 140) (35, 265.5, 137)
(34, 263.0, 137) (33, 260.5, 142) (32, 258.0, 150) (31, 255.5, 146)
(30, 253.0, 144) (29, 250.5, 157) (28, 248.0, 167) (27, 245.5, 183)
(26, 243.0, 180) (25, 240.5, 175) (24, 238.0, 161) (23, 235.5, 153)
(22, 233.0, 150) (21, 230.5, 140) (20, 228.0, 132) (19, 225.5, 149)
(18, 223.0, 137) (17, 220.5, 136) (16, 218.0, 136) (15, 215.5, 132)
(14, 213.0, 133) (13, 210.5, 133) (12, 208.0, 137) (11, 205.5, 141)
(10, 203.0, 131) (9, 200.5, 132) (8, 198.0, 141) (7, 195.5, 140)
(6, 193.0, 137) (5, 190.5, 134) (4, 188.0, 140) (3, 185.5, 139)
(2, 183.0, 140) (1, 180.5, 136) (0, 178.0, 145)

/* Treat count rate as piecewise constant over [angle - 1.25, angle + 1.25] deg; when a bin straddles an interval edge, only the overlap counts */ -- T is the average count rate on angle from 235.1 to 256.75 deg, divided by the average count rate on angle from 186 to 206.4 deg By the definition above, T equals 1.19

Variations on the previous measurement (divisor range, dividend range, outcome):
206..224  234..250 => 1.25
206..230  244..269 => 1.10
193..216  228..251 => 1.19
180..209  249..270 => 1.05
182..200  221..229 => 1.01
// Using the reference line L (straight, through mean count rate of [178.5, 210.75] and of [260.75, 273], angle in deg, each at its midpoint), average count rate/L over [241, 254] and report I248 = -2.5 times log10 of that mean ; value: -0.21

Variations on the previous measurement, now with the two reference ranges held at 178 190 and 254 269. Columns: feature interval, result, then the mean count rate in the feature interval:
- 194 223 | 0.03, 136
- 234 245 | -0.19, 168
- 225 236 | -0.02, 144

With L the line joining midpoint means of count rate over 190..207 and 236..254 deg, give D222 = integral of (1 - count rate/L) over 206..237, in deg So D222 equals 2.5 deg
